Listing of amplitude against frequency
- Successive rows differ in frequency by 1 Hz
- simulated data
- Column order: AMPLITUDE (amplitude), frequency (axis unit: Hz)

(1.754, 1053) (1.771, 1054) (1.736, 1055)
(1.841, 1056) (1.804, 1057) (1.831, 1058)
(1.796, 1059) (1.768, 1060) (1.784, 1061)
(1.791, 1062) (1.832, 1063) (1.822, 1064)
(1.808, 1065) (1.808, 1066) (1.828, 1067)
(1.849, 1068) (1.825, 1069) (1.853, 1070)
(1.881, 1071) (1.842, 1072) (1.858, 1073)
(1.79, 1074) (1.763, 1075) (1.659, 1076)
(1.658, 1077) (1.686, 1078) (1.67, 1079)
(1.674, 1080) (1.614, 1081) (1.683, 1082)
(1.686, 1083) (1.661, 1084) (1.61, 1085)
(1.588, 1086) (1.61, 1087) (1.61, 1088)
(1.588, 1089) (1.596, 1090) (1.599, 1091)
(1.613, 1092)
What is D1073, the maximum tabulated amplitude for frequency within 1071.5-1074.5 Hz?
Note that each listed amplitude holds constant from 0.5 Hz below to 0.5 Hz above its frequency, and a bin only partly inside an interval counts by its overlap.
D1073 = 1.858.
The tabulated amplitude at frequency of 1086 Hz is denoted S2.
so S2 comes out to 1.588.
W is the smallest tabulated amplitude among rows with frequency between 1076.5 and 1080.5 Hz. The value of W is 1.658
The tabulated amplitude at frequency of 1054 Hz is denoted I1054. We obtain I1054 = 1.771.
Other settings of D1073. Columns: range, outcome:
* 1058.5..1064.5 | 1.832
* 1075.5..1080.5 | 1.686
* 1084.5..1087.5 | 1.61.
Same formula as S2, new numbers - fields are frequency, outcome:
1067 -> 1.828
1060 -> 1.768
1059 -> 1.796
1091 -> 1.599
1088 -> 1.61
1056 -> 1.841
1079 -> 1.67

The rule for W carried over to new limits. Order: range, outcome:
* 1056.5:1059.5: 1.796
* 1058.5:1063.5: 1.768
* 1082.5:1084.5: 1.661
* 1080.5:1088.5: 1.588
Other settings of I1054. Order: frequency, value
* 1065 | 1.808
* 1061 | 1.784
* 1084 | 1.661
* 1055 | 1.736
